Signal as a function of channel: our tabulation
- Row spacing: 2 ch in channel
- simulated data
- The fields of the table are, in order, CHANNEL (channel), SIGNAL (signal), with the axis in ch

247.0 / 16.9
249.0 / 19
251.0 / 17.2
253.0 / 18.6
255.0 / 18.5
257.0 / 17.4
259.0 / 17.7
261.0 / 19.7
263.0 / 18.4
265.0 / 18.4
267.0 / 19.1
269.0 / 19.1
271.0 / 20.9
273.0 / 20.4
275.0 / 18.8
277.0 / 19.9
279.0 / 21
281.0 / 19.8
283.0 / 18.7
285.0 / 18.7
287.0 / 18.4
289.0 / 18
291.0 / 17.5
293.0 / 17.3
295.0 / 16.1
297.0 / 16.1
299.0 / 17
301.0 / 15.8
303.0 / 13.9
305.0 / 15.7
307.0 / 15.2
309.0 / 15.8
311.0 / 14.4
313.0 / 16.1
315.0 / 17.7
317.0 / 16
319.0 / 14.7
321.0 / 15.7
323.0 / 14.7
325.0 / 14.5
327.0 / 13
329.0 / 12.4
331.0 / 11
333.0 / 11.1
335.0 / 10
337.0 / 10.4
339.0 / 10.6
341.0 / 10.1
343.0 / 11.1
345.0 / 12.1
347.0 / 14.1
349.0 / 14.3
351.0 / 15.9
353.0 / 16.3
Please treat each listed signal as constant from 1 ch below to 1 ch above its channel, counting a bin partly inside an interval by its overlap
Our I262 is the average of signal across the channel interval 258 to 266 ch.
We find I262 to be 18.5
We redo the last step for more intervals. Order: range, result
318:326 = 14.9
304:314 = 15.4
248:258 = 18.1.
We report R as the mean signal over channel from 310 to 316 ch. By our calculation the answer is 16.1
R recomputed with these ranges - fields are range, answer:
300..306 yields 15.1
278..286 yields 19.5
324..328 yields 13.8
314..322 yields 16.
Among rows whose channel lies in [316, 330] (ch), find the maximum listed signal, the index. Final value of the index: 16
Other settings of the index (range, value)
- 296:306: 17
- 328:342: 12.4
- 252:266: 19.7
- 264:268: 19.1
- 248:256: 19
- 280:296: 19.8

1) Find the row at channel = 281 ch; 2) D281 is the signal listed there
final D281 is 19.8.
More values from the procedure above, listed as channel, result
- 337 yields 10.4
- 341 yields 10.1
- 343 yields 11.1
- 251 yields 17.2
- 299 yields 17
